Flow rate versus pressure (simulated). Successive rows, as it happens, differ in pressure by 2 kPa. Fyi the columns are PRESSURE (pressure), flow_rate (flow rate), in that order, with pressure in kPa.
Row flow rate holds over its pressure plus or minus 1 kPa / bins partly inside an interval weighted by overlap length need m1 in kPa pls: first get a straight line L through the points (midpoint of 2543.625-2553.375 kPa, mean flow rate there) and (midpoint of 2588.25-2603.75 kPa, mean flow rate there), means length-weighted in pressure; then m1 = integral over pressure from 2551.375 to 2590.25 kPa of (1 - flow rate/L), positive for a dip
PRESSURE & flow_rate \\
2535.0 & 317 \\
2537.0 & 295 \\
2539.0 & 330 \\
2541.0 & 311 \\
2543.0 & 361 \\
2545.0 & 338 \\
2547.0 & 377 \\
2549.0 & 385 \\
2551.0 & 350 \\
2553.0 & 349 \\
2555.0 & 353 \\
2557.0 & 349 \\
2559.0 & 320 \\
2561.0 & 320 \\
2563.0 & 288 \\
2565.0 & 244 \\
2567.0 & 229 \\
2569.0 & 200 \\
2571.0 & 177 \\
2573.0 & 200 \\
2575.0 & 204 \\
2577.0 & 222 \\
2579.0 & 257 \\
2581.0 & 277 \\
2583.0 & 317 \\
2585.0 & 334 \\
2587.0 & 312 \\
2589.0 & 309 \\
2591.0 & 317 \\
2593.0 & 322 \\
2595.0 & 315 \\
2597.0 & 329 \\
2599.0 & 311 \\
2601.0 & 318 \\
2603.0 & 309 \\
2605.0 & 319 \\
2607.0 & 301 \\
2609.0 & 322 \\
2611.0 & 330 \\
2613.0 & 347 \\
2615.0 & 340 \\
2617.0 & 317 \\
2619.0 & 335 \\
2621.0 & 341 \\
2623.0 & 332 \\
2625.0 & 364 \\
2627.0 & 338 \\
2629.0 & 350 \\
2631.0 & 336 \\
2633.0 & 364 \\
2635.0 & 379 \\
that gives 7.0 kPa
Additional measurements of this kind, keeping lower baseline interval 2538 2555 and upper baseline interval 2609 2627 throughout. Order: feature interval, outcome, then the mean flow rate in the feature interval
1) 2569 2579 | 4.0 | 206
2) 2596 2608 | 0.9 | 314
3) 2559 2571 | 3.2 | 255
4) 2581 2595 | 1.1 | 315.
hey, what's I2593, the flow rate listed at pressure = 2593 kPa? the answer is 322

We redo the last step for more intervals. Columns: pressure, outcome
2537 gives 295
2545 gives 338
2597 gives 329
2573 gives 200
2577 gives 222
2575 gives 204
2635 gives 379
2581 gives 277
